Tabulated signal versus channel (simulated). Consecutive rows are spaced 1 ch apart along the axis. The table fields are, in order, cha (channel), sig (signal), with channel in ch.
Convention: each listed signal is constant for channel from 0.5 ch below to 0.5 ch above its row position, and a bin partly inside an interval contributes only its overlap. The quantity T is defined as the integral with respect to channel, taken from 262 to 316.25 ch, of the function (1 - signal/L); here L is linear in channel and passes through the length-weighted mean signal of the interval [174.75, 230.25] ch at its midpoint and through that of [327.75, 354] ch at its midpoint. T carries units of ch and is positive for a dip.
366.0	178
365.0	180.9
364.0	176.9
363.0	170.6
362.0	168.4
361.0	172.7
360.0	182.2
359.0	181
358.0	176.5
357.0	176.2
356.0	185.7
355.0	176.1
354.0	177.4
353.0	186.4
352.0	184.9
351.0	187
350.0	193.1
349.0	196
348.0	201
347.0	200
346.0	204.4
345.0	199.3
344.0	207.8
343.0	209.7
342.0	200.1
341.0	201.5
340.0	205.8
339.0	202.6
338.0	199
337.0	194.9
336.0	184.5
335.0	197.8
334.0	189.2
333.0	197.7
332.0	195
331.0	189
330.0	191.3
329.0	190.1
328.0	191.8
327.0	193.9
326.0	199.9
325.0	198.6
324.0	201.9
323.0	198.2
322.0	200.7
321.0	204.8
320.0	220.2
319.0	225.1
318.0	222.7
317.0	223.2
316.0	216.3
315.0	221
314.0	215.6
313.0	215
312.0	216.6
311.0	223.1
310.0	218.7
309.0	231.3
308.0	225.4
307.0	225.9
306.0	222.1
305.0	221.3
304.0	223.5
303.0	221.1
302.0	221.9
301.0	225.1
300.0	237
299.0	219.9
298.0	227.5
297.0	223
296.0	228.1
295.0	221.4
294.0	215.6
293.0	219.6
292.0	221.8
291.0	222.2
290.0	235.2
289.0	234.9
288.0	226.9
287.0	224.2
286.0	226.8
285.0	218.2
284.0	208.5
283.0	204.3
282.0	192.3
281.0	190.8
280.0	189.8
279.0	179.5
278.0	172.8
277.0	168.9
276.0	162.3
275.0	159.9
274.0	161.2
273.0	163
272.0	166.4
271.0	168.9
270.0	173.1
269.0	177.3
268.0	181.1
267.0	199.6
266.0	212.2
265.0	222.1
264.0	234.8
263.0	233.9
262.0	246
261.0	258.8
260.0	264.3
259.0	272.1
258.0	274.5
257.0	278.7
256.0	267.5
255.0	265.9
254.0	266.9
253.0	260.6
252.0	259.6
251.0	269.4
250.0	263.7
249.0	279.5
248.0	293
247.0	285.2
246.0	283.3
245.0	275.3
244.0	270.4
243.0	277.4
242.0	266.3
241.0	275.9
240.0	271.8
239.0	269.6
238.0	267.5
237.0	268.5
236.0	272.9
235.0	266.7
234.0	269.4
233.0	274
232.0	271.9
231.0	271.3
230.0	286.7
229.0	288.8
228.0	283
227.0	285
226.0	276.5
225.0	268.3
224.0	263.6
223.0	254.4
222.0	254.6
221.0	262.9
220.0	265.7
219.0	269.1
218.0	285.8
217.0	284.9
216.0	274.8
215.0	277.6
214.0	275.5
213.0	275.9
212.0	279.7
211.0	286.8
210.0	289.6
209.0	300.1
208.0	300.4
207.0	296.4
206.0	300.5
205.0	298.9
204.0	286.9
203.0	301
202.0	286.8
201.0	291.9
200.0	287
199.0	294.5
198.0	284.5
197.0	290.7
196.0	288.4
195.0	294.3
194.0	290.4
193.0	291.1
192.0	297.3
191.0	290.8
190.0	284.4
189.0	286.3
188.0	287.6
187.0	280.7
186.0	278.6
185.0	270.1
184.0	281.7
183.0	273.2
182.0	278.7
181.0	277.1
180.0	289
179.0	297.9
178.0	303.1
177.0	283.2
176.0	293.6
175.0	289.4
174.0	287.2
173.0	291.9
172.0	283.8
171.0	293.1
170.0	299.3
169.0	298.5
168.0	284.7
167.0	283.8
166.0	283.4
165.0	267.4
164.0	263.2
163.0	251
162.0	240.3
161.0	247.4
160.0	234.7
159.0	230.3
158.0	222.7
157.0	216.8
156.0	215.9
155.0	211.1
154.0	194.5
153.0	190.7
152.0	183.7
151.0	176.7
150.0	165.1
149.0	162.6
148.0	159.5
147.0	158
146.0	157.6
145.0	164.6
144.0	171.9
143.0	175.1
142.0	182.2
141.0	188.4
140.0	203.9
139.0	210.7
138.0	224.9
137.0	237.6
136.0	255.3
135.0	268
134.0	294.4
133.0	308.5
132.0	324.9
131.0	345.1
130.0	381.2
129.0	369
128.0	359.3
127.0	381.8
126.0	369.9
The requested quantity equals 4.49 ch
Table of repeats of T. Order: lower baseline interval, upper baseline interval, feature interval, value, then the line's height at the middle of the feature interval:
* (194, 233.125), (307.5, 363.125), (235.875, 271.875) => 0.5 ch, 255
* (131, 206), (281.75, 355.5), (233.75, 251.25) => -3.1 ch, 233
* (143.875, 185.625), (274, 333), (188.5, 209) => -4.9 ch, 236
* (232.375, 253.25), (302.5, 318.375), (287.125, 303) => 0.5 ch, 233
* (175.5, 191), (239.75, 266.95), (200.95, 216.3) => -0.7 ch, 277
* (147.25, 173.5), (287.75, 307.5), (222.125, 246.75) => -4.6 ch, 230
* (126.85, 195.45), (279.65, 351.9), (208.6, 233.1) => -3.8 ch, 239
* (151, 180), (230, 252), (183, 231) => -3.1 ch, 266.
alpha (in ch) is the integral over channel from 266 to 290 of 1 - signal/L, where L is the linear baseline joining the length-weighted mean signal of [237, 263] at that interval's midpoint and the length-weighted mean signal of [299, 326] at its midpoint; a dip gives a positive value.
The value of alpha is 5.4 ch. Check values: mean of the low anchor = 270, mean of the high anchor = 218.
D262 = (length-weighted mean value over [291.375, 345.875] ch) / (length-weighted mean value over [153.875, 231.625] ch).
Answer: 0.76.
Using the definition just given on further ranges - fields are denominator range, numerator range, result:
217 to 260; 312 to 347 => 0.75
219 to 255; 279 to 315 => 0.81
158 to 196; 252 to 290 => 0.77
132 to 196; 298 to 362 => 0.82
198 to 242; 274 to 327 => 0.76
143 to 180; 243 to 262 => 1.14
